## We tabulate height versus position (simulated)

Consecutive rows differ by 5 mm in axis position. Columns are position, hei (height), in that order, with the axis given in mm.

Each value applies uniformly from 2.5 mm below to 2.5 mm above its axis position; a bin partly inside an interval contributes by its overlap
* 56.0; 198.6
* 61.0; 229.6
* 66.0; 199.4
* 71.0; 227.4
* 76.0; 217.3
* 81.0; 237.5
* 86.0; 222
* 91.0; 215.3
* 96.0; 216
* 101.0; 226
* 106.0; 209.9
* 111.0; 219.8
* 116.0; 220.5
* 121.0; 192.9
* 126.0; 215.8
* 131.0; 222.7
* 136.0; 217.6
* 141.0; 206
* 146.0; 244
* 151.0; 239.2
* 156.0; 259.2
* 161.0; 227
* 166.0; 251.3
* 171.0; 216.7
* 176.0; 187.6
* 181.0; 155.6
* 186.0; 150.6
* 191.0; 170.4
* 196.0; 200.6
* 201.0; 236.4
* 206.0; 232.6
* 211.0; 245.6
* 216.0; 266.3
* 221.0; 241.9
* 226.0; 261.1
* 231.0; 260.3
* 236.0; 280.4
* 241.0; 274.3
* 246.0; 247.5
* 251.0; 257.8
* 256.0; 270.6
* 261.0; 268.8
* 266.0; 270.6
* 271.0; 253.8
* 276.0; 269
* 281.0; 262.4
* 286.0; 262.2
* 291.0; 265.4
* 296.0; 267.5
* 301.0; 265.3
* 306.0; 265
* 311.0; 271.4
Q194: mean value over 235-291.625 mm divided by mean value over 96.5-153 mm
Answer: 1.2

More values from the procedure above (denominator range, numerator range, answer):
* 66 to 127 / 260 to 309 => 1.22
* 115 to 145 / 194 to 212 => 1.07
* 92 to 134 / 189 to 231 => 1.09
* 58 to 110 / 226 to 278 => 1.21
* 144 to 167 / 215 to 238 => 1.07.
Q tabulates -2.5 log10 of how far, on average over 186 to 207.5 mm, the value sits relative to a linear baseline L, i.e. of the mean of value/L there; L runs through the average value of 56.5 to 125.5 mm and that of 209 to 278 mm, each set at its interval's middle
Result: 0.23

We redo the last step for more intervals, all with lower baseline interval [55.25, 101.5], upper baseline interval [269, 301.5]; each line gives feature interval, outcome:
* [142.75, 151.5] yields -0.02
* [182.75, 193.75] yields 0.45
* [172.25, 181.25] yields 0.30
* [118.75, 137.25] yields 0.09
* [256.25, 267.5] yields -0.05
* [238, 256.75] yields -0.03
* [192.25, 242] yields 0.01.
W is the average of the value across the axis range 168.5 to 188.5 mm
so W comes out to 178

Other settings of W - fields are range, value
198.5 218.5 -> 245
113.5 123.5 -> 207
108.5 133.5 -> 214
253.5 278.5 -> 267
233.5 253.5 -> 265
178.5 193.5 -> 159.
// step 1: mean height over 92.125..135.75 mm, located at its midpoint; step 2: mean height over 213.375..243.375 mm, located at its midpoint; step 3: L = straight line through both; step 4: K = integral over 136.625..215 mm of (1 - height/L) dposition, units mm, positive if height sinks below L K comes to 8.2 mm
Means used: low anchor 216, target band 216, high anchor 264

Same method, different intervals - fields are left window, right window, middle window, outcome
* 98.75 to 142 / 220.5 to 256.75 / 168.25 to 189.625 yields 5.4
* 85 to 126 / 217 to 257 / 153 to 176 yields 0.3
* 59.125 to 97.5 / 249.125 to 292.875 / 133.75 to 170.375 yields 0.5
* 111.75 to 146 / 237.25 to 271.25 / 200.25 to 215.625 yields 0.3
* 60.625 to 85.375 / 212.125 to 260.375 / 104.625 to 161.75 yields 3.3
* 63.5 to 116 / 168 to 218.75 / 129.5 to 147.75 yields -0.7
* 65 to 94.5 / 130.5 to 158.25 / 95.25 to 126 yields 1.6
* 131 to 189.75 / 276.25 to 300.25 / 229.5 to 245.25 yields -1.6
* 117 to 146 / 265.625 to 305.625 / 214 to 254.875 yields -2.3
